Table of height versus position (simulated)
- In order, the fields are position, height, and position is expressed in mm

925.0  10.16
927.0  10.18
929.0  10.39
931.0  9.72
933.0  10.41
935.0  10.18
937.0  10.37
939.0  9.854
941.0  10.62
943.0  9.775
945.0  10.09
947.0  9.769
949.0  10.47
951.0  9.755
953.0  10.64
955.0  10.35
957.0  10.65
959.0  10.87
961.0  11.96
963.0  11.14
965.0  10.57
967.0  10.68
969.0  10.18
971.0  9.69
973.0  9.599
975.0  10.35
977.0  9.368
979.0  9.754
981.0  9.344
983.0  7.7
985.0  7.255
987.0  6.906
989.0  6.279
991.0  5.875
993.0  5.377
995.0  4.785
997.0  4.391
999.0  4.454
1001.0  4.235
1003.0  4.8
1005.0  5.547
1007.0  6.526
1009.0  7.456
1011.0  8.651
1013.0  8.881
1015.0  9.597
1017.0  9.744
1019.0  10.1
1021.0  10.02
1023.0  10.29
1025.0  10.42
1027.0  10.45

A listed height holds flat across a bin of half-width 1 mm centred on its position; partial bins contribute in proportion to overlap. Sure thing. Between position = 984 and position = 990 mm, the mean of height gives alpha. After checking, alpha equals 6.81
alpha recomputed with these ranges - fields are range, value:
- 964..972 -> 10.3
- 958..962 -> 11.4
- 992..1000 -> 4.75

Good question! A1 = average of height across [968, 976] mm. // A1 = 9.95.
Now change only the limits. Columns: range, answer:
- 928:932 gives 10.1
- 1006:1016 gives 8.22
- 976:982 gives 9.49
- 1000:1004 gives 4.52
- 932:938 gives 10.3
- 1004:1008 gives 6.04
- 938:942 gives 10.2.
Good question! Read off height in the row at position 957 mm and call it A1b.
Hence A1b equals 10.65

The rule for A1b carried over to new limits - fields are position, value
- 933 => 10.41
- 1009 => 7.456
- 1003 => 4.8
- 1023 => 10.29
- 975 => 10.35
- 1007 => 6.526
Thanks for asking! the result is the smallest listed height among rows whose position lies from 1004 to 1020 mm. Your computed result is 5.547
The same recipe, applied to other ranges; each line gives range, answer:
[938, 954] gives 9.755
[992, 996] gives 4.785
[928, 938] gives 9.72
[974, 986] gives 7.255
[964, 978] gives 9.368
